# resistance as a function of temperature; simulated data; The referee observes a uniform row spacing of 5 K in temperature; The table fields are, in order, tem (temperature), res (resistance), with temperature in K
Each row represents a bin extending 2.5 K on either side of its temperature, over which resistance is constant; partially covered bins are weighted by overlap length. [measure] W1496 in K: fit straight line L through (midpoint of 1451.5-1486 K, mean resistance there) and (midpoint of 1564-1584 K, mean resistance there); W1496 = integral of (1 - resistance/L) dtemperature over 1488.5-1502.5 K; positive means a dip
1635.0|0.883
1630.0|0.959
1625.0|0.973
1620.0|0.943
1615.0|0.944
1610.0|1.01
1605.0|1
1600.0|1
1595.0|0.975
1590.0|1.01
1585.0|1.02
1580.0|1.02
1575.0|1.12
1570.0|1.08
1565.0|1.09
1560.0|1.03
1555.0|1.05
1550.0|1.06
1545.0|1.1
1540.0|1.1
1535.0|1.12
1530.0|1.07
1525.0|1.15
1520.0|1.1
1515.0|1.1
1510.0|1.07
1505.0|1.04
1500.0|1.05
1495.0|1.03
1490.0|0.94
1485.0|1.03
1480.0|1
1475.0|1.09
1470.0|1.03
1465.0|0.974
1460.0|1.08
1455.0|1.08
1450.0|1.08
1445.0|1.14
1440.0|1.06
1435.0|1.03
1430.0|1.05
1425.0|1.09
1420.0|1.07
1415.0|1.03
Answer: 0.5 K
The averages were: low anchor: 1.04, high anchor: 1.07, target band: 1.01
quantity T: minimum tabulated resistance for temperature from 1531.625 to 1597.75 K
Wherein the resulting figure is 0.975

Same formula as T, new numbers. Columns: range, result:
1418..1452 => 1.03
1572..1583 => 1.02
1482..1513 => 0.94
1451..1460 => 1.08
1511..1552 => 1.06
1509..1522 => 1.07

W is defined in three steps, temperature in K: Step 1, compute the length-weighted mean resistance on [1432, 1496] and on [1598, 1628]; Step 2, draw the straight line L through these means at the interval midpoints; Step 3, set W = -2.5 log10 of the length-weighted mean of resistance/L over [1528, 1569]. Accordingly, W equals -0.07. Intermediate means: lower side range 1.04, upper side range 0.978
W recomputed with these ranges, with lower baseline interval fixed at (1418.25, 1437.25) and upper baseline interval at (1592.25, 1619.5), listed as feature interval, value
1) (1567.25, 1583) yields -0.08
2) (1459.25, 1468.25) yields 0.03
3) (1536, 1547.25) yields -0.09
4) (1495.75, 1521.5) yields -0.04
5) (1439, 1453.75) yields -0.04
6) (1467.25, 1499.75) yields 0.01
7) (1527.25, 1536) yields -0.08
